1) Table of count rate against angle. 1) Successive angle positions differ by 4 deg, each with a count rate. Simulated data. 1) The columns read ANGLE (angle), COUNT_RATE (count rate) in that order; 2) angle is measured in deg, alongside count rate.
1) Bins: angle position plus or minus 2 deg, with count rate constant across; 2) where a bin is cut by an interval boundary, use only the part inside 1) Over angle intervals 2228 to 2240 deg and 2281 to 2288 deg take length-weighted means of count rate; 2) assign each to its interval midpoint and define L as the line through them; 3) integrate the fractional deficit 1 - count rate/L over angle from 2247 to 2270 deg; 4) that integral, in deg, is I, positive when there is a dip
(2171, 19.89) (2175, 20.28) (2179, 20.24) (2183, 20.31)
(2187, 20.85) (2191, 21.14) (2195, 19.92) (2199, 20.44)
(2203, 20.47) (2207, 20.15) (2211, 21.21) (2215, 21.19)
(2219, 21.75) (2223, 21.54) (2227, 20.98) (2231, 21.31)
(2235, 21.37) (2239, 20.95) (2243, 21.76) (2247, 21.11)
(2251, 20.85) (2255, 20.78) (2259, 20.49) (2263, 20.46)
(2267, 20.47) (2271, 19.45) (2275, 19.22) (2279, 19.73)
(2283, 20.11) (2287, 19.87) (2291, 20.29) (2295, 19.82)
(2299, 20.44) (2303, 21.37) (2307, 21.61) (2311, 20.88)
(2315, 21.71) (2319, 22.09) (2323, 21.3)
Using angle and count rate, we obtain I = 0.03 deg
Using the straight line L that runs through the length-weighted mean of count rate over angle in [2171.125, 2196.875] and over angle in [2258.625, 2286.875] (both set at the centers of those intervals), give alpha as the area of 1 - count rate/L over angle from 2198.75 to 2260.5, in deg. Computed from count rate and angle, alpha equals -2.6 deg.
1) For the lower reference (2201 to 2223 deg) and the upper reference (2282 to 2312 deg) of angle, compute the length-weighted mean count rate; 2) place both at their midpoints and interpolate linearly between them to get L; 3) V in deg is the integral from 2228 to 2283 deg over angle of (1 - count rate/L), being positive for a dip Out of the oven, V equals 0.5 deg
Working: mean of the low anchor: 21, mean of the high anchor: 20.6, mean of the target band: 20.6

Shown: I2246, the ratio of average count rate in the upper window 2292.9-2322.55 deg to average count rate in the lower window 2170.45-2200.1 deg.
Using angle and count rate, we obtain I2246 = 1.0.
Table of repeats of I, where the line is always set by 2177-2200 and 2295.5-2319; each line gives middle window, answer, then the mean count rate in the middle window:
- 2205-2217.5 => -0.2 deg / 20.9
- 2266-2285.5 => 1.2 deg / 19.8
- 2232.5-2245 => -0.3 deg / 21.4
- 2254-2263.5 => 0.1 deg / 20.6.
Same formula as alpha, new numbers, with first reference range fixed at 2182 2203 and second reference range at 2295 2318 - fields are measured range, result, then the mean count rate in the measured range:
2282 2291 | 0.4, 20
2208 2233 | -0.7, 21.3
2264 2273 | 0.4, 20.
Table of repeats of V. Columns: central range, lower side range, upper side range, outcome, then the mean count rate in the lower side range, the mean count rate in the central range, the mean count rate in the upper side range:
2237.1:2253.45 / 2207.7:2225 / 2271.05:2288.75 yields -0.5 deg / 21.3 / 21.2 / 19.7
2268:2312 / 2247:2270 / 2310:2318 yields 1.8 deg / 20.6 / 20.2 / 21.4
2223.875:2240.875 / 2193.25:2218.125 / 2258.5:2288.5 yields -0.7 deg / 20.6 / 21.2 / 20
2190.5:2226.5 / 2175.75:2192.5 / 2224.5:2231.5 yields 0.1 deg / 20.6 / 20.9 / 21.1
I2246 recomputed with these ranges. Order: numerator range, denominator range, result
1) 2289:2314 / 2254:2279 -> 1.03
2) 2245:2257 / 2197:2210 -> 1.02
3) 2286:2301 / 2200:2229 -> 0.96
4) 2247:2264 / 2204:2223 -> 0.98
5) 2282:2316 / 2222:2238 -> 0.97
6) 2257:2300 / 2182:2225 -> 0.96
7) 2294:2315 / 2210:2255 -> 0.99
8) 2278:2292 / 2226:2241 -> 0.94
